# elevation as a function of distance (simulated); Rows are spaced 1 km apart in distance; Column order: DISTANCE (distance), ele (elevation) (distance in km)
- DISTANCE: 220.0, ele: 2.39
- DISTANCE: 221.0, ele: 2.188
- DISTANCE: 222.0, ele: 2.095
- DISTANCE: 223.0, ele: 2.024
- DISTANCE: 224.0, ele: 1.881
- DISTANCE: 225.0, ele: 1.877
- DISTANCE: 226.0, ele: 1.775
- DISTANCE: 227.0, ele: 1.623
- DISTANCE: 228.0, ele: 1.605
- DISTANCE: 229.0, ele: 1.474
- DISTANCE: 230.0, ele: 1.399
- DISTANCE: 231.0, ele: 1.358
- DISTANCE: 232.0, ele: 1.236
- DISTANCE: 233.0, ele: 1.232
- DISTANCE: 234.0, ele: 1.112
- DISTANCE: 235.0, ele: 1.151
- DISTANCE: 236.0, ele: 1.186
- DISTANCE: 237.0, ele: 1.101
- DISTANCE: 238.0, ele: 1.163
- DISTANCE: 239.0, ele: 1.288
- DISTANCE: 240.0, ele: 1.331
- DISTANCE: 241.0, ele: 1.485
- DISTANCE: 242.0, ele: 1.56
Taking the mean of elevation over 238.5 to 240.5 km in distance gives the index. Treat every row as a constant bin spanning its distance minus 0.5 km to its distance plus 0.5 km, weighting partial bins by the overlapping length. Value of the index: 1.31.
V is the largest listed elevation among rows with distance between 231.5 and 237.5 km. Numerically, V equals 1.236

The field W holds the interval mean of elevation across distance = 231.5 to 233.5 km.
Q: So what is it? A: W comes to 1.23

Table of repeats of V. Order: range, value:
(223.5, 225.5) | 1.881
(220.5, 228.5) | 2.188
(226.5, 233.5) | 1.623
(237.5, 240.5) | 1.331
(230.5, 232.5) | 1.358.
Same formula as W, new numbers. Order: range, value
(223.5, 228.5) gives 1.75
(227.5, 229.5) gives 1.54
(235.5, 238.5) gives 1.15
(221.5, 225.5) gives 1.97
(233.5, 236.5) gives 1.15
